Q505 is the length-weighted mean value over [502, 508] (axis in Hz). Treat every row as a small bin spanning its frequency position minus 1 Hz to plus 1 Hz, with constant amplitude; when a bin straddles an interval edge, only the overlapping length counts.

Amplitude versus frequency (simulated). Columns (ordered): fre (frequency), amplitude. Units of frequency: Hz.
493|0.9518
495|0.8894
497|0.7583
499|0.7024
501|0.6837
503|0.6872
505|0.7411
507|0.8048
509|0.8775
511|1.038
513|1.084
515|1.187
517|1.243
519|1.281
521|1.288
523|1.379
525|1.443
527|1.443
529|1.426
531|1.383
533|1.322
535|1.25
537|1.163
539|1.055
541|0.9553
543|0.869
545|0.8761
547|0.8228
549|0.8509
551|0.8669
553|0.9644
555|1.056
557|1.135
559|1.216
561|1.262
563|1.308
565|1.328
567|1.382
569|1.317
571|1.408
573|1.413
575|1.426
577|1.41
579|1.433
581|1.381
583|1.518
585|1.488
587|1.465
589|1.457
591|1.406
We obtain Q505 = 0.744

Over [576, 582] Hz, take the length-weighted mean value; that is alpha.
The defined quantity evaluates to 1.41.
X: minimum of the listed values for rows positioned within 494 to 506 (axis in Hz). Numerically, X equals 0.6837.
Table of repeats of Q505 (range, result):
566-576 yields 1.39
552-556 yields 1.01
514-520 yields 1.24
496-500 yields 0.73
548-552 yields 0.859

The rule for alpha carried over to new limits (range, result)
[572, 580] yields 1.42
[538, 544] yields 0.96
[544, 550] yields 0.85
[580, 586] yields 1.46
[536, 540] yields 1.11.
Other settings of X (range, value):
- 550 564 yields 0.8669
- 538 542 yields 0.9553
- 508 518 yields 0.8775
